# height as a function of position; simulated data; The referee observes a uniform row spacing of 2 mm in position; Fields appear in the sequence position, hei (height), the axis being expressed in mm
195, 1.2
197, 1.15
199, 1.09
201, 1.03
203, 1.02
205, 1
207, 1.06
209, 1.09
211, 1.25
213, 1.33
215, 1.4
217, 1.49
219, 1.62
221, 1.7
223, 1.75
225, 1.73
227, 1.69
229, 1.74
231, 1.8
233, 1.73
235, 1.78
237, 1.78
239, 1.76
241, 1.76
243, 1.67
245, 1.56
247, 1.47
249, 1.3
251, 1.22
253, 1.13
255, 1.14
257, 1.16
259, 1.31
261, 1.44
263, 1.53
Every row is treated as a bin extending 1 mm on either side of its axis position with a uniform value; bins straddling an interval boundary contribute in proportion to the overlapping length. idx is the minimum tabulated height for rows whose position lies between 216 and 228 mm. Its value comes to 1.49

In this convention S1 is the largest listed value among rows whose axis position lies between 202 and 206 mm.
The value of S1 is 1.02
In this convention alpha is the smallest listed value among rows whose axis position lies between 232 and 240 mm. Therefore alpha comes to 1.73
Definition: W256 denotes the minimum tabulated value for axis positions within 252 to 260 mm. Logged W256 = 1.13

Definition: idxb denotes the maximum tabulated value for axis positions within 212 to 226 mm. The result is 1.75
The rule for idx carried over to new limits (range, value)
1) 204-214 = 1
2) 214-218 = 1.4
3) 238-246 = 1.56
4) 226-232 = 1.69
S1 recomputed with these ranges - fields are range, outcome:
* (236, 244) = 1.78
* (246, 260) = 1.47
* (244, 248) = 1.56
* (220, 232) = 1.8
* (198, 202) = 1.09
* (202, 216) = 1.4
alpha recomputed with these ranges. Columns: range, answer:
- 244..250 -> 1.3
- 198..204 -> 1.02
